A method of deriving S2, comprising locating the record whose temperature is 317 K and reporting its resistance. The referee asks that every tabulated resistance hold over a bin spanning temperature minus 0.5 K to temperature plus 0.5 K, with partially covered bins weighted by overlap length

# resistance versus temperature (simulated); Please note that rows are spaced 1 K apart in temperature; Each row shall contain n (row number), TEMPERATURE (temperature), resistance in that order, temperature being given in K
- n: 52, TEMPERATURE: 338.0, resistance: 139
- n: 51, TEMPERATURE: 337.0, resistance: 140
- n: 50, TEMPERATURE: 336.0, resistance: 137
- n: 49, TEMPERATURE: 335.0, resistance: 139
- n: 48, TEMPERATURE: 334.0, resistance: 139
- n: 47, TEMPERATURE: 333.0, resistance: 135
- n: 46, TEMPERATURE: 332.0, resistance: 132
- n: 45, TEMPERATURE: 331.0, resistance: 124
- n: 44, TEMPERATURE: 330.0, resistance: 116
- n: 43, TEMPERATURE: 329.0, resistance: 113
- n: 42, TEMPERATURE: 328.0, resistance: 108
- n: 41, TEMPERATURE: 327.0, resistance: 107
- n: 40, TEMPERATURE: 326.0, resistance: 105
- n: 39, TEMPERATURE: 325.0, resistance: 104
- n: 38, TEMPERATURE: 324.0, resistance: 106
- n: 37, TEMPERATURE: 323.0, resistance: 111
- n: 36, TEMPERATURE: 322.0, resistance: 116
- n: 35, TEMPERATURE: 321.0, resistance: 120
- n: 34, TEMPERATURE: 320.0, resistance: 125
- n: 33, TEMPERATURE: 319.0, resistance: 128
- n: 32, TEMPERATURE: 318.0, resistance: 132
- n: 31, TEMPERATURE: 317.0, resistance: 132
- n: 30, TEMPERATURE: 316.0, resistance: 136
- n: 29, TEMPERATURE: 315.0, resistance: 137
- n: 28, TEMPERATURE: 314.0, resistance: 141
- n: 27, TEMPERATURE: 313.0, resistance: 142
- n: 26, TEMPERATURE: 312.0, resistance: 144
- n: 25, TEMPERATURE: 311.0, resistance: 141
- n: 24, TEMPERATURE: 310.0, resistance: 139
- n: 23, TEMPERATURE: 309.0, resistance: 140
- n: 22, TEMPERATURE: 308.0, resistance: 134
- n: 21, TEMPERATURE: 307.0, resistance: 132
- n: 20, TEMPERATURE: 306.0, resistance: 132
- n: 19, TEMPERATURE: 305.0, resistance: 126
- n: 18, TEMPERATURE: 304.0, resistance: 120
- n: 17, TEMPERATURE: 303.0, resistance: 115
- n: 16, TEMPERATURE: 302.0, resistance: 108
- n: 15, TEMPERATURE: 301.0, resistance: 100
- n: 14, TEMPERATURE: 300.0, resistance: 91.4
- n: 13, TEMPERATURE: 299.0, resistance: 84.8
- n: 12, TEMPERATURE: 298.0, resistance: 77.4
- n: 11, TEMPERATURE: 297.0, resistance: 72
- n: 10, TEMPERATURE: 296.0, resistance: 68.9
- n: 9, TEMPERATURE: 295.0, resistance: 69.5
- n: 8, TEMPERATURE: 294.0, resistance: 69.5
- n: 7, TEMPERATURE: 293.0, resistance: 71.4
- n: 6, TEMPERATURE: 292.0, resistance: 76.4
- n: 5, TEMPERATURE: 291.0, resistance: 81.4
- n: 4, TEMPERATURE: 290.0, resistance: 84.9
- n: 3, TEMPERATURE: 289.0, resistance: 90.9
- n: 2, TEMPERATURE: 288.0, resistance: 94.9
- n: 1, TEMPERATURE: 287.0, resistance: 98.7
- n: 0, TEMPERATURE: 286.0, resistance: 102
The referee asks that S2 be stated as 132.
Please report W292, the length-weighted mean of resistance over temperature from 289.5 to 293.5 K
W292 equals 78.5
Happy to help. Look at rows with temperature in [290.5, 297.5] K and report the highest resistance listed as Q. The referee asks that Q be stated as 81.4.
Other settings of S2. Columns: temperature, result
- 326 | 105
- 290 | 84.9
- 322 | 116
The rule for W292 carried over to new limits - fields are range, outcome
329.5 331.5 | 120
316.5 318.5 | 132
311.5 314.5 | 142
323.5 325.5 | 105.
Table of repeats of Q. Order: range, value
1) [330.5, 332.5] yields 132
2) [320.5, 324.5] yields 120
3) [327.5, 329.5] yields 113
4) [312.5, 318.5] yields 142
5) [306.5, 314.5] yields 144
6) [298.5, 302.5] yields 108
